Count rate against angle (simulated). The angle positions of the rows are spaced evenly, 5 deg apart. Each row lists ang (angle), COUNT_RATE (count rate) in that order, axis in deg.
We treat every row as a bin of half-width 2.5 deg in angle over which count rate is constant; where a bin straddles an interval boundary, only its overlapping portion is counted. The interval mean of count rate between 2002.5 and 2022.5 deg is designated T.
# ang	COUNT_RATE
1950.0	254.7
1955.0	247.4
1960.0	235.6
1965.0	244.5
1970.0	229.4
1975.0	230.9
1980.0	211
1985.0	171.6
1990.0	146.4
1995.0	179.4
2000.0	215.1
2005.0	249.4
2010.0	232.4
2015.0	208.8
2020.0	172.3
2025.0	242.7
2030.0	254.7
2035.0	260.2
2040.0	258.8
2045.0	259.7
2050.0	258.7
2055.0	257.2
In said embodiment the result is 216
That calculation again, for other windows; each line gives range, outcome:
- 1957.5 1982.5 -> 230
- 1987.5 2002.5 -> 180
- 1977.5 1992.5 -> 176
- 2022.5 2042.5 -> 254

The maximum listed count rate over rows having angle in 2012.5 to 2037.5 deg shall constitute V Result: 260.2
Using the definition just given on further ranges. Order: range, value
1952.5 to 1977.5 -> 247.4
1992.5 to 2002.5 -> 215.1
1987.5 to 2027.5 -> 249.4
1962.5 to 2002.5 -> 244.5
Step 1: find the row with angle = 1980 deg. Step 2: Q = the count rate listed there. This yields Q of 211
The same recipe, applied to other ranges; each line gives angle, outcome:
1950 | 254.7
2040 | 258.8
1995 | 179.4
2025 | 242.7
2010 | 232.4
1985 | 171.6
